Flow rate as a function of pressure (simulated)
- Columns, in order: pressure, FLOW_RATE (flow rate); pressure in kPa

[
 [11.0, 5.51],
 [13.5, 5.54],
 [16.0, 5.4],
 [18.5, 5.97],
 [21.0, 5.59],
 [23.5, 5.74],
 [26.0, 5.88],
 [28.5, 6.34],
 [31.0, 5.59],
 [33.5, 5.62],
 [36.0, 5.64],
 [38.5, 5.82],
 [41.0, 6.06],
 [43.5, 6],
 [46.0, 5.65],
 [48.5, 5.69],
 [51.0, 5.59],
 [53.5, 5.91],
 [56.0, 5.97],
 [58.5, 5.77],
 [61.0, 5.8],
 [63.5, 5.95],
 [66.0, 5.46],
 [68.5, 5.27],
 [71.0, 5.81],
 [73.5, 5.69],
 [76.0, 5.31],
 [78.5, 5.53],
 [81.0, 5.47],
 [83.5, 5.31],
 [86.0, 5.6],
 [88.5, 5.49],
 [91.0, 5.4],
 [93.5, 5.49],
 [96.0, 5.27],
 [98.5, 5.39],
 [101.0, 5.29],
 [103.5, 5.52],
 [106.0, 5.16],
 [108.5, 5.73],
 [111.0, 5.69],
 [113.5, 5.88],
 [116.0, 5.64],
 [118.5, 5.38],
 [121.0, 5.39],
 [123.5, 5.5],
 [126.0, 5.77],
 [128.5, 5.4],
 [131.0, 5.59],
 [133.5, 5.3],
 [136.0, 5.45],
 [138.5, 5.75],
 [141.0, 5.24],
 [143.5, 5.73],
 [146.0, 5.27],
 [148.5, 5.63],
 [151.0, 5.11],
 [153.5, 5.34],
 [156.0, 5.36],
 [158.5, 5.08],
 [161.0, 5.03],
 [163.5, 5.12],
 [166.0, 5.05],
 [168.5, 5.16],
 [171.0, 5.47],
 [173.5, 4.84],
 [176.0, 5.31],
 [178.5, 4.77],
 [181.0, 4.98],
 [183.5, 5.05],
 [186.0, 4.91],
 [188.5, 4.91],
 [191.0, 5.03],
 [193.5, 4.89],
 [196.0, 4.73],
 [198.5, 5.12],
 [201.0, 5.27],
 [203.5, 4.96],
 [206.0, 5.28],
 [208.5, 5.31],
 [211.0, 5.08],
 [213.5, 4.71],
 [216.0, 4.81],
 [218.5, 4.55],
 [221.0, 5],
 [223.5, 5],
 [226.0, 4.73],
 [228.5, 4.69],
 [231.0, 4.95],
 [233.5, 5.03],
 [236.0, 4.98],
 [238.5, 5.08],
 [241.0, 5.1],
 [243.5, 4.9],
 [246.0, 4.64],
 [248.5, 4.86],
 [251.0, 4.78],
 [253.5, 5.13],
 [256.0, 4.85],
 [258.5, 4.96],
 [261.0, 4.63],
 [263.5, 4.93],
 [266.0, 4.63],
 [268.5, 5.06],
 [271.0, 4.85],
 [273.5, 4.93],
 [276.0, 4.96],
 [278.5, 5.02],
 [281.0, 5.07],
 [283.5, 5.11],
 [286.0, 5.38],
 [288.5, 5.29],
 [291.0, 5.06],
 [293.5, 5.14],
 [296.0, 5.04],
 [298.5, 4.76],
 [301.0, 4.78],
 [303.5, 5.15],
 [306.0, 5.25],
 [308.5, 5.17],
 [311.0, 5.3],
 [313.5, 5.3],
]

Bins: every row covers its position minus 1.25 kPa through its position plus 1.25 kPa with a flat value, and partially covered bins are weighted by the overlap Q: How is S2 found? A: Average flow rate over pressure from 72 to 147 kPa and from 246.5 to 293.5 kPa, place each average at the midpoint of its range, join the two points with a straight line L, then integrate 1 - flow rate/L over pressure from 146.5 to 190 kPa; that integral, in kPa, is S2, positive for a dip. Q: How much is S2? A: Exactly 1.43 kPa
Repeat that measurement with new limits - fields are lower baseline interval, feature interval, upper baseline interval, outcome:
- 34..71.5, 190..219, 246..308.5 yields 1.3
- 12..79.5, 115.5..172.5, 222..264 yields -0.7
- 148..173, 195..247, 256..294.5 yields 1.5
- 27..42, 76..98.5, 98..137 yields 0.8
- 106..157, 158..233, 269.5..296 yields 4.6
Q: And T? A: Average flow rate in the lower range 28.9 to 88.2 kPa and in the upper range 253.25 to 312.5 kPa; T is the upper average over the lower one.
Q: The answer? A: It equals 0.9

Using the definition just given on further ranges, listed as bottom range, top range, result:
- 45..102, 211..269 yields 0.87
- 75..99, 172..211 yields 0.93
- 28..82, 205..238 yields 0.86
